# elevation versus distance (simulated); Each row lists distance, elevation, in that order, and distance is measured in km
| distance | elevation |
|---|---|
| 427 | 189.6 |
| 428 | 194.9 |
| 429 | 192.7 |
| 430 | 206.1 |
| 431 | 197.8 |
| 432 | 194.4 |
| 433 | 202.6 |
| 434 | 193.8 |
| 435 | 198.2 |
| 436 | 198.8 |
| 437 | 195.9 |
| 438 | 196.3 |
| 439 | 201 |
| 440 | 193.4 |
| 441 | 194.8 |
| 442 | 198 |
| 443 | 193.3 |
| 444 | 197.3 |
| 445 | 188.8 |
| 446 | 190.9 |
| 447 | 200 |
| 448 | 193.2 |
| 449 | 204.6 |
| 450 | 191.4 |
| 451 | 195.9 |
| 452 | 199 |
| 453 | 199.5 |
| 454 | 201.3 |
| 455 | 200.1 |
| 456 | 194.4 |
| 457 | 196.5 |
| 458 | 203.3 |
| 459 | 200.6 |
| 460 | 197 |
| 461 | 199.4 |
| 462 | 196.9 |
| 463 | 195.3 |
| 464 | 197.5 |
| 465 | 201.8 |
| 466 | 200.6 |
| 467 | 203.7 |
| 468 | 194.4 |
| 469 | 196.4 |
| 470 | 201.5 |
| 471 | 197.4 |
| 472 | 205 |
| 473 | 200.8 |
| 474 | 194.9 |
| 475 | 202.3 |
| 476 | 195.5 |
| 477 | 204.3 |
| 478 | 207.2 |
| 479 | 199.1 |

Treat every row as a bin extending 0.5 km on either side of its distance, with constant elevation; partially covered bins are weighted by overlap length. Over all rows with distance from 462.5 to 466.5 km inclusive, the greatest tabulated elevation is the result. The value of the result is 201.8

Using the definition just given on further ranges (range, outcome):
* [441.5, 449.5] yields 204.6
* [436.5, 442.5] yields 201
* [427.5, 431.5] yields 206.1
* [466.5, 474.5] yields 205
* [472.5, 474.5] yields 200.8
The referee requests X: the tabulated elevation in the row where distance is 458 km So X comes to 203.3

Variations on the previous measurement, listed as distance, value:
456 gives 194.4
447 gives 200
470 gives 201.5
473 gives 200.8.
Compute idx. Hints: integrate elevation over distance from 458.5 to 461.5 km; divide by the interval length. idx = 199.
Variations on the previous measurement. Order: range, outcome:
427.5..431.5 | 198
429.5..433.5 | 200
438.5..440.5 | 197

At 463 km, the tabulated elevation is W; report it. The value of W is 195.3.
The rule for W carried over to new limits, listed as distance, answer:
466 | 200.6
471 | 197.4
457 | 196.5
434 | 193.8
